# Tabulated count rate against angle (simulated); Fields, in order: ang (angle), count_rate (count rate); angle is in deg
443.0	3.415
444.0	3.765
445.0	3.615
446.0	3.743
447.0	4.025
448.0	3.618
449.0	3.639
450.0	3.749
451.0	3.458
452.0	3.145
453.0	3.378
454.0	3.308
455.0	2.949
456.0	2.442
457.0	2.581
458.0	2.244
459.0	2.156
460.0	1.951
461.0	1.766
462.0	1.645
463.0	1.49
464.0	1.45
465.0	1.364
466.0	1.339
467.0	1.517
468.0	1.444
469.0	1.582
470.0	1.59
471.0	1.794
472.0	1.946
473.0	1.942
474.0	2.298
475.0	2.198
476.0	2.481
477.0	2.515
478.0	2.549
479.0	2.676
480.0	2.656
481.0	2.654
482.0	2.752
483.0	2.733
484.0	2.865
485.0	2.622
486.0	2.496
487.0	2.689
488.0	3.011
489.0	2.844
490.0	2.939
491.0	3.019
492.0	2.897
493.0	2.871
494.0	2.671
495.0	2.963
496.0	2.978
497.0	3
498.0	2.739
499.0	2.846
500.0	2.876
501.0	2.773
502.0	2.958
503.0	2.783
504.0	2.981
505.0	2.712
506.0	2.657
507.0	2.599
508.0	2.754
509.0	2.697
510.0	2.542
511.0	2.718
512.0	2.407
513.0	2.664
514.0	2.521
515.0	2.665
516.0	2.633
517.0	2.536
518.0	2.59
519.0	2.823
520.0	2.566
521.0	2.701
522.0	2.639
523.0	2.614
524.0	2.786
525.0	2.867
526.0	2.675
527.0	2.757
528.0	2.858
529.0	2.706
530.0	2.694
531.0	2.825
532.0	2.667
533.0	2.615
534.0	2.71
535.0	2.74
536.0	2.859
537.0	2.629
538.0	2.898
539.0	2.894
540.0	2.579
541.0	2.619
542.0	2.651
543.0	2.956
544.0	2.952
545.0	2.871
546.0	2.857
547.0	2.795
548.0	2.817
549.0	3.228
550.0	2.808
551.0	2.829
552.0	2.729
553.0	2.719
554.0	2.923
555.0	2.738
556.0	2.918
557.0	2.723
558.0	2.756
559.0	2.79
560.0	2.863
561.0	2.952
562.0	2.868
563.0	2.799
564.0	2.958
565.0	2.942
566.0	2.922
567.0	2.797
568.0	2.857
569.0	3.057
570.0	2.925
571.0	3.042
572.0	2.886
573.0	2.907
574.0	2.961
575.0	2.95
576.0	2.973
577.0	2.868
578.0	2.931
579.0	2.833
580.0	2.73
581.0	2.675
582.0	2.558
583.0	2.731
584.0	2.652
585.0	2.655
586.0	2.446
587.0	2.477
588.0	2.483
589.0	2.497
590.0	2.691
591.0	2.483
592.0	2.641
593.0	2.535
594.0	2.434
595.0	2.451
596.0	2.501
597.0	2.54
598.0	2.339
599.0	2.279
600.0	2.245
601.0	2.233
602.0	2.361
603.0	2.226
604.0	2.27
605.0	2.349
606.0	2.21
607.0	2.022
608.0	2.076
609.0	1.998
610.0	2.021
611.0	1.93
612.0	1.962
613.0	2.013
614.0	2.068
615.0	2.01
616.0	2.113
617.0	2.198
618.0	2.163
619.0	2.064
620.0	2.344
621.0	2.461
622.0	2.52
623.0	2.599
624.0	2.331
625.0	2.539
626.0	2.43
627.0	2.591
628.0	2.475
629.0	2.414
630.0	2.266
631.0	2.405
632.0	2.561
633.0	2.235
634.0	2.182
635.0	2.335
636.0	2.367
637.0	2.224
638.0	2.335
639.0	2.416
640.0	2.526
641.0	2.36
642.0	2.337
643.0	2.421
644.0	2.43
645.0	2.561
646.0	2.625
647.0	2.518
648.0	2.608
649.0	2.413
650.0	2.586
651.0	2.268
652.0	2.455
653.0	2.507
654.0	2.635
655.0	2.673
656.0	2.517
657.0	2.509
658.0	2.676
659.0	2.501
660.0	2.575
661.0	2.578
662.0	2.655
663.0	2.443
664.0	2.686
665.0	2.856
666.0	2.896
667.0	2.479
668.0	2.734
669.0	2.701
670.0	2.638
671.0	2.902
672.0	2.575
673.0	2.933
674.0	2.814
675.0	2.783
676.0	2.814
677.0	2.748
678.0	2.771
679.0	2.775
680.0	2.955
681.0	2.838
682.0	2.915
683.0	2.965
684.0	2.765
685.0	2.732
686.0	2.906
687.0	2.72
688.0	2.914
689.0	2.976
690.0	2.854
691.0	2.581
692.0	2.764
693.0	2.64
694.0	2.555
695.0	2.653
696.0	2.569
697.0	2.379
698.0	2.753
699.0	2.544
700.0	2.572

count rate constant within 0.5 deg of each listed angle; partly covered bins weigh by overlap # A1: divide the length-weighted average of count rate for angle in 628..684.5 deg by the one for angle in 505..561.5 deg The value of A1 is 0.94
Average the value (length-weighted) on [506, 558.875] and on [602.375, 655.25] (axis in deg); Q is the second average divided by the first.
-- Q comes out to 0.85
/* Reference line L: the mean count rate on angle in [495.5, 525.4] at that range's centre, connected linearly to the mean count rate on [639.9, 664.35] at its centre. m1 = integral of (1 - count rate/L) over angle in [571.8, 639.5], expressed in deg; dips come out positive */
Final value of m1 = 4.4 deg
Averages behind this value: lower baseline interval 2.72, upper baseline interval 2.52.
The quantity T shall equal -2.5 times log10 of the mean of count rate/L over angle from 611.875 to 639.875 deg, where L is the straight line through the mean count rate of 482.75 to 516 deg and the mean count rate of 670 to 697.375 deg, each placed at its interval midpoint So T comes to 0.19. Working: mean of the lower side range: 2.77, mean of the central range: 2.32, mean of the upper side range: 2.77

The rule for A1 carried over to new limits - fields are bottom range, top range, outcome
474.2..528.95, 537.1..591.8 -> 1.03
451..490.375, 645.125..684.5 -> 1.15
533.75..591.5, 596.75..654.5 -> 0.83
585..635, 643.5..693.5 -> 1.16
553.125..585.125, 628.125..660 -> 0.86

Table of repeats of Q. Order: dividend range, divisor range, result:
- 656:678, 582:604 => 1.09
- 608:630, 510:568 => 0.81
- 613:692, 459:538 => 1.01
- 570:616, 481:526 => 0.90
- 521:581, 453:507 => 1.15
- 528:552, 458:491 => 1.27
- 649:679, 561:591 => 0.95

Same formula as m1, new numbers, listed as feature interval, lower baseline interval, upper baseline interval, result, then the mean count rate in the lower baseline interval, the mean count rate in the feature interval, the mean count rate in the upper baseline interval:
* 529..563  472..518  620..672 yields -2.2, 2.69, 2.8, 2.51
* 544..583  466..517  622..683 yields -4.5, 2.56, 2.86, 2.57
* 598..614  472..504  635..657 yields 2.4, 2.71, 2.15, 2.46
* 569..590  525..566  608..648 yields -1.3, 2.81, 2.76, 2.32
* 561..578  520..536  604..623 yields -3.3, 2.72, 2.92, 2.16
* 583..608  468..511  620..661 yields 0.9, 2.61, 2.42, 2.46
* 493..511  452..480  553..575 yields -3.0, 2.12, 2.8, 2.88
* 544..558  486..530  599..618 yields -2.0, 2.75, 2.84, 2.13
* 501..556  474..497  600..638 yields -3.6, 2.73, 2.74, 2.26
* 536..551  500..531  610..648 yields -1.2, 2.7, 2.83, 2.33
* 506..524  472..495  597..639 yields -0.5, 2.64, 2.63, 2.27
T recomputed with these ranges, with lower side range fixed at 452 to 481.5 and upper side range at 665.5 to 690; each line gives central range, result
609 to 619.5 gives 0.260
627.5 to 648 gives 0.118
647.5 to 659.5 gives 0.082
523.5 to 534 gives -0.171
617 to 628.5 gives 0.100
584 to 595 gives -0.002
